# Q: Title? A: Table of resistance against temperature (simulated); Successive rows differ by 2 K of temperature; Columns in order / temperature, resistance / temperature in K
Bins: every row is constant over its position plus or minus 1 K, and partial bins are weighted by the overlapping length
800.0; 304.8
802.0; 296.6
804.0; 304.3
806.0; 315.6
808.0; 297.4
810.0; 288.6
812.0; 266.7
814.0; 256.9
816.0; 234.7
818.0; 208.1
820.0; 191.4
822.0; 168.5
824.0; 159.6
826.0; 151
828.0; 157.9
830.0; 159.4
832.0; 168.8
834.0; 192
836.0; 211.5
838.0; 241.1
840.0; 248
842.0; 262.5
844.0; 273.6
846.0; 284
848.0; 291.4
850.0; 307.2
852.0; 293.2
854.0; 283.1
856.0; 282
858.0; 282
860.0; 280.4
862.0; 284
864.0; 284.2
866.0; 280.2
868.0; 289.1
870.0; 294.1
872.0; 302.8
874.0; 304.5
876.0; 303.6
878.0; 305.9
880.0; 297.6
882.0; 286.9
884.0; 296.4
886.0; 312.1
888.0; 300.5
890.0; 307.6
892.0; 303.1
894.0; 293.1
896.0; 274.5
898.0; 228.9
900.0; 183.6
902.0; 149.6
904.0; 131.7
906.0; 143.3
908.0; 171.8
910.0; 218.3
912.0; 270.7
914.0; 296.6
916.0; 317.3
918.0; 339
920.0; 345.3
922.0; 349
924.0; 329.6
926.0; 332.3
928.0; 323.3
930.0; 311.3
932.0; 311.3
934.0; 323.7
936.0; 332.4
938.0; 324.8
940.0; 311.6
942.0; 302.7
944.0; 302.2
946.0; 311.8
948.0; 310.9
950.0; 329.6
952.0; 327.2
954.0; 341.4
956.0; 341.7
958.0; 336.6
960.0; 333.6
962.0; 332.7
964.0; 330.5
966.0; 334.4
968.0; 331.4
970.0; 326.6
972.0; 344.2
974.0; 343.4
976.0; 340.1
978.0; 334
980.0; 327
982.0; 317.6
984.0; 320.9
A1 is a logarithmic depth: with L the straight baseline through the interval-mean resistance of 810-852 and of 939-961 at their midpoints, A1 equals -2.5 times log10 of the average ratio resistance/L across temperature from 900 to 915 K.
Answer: 0.42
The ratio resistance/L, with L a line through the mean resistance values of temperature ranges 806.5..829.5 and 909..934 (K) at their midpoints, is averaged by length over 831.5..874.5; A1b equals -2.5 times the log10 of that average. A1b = -0.09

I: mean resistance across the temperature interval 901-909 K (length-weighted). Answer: 149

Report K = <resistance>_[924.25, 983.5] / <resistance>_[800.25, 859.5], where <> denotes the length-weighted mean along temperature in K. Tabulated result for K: 1.33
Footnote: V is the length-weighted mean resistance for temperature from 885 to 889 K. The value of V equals 306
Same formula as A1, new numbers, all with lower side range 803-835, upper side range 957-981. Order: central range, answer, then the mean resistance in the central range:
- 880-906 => 0.091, 253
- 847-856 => -0.193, 292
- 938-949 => 0.020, 309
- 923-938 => -0.063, 324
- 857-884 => -0.129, 292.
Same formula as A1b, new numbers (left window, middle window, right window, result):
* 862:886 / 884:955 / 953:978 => 0.103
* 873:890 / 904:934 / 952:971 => 0.113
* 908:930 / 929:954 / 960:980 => 0.003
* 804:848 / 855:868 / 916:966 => -0.095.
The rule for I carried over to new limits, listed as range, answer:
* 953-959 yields 340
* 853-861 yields 282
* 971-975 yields 344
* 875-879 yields 305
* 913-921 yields 325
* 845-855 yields 292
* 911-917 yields 295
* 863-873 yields 290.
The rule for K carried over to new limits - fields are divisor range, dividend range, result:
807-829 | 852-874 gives 1.33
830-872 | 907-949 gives 1.16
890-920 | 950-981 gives 1.38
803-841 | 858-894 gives 1.33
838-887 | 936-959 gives 1.12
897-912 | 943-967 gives 1.80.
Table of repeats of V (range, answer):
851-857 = 286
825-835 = 166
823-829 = 156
